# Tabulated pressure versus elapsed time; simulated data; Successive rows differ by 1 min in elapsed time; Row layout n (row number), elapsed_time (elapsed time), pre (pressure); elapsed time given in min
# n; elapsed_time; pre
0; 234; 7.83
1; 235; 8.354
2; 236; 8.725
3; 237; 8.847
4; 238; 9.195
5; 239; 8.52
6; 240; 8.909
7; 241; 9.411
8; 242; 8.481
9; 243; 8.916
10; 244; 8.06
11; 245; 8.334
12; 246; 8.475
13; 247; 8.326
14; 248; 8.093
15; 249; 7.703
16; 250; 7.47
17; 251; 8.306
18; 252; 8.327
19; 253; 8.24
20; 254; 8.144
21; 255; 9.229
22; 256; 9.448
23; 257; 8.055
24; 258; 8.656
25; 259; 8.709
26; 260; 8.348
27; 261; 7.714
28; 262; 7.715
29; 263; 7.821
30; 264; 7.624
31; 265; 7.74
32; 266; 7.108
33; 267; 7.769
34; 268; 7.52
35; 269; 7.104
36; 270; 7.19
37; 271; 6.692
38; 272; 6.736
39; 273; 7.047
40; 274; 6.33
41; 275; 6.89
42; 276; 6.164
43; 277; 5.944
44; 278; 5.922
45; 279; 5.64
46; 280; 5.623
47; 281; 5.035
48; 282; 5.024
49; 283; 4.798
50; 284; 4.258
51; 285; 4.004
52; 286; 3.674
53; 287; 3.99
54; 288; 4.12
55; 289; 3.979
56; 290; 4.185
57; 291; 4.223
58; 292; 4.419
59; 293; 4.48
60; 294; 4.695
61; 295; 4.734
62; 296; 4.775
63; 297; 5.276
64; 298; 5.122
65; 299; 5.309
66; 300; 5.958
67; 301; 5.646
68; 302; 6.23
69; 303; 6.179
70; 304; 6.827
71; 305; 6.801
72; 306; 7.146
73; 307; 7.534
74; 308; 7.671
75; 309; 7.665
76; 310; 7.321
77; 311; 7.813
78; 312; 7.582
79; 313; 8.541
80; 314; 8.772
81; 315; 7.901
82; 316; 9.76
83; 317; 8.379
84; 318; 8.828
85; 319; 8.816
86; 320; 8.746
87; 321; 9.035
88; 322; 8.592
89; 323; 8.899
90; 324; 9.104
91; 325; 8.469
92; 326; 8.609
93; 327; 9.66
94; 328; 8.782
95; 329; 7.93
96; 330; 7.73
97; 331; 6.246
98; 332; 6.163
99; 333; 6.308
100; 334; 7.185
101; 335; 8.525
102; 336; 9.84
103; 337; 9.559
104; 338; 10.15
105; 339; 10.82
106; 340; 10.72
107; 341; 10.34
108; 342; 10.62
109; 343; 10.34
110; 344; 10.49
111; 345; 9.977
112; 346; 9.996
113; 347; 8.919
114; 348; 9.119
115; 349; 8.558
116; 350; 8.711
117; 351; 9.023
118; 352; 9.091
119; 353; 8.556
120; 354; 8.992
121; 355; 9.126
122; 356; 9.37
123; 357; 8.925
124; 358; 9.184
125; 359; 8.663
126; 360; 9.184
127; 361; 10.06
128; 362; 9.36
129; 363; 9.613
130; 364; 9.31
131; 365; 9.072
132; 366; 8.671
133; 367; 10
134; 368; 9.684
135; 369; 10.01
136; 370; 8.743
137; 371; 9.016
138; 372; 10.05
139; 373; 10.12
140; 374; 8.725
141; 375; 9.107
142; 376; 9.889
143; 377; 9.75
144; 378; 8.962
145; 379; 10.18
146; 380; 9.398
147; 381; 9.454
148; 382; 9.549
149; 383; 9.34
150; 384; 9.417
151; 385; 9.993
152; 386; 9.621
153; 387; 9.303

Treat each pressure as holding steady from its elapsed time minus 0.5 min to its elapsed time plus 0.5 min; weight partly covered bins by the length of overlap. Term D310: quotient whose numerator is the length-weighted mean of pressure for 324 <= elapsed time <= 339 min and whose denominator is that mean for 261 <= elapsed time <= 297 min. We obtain 1.4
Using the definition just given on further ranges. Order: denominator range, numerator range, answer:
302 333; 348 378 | 1.16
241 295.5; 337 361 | 1.41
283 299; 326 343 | 1.99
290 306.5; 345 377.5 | 1.70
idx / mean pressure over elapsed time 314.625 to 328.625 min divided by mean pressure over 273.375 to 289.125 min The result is 1.72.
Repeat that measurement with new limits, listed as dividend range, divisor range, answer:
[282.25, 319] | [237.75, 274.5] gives 0.76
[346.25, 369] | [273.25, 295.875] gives 1.86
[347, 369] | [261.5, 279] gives 1.31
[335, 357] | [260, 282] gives 1.41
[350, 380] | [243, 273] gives 1.17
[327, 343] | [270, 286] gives 1.54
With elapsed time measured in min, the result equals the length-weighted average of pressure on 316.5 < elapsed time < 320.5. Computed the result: 8.69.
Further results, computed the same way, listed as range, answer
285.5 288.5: 3.93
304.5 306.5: 6.97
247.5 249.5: 7.9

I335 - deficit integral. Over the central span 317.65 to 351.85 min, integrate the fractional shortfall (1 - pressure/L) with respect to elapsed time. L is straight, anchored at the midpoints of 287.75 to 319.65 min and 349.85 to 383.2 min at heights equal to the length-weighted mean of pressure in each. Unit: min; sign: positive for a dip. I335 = -4.69 min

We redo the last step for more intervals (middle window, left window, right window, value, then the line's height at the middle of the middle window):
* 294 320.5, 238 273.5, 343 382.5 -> 4.95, 8.69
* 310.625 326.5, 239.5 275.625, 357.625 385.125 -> 0.24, 8.75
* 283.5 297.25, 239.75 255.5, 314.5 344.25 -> 6.87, 8.64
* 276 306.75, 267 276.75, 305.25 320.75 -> 9.54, 7.48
